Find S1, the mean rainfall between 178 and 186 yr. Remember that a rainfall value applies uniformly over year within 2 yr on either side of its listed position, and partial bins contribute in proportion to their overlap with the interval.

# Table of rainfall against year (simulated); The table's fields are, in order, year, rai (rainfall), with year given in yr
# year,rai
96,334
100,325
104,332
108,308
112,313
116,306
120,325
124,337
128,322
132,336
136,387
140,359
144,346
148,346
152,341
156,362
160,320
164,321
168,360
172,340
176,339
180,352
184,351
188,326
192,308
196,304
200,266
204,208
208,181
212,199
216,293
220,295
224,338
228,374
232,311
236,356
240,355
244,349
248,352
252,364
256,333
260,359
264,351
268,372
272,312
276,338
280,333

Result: 352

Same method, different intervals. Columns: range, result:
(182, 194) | 328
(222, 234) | 341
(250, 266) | 352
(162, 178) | 340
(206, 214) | 190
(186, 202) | 301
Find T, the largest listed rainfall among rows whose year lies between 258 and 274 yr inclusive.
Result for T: 372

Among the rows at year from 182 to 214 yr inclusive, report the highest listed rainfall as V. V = 351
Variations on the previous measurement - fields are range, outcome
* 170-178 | 340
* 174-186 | 352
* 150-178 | 362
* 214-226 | 338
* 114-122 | 325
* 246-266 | 364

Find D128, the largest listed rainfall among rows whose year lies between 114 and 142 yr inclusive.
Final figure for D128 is 387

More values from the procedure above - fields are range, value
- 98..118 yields 332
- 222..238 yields 374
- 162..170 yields 360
